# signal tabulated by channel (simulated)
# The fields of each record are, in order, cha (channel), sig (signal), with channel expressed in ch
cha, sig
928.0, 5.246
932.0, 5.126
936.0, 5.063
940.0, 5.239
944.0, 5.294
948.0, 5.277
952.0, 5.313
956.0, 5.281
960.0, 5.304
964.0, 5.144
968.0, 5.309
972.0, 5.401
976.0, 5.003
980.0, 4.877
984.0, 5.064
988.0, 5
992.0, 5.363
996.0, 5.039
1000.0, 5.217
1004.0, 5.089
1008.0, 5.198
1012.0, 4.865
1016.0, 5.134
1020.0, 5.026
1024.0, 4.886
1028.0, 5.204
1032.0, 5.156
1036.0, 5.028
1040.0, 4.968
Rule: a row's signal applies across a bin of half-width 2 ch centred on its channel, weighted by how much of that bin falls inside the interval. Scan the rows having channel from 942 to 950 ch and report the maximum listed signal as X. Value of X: 5.294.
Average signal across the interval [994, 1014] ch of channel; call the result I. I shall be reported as 5.08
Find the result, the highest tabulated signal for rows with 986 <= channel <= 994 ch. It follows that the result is 5.363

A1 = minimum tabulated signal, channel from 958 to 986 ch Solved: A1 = 4.877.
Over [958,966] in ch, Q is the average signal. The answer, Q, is 5.22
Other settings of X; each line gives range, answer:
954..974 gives 5.401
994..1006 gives 5.217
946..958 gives 5.313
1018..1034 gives 5.204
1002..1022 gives 5.198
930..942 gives 5.239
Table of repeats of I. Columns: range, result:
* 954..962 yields 5.29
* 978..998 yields 5.07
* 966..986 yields 5.13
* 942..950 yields 5.29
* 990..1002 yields 5.21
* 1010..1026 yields 4.98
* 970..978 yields 5.2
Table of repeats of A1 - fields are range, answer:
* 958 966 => 5.144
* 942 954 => 5.277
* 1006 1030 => 4.865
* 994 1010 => 5.039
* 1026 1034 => 5.156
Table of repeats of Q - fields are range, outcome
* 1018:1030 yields 5.04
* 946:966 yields 5.26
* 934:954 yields 5.24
